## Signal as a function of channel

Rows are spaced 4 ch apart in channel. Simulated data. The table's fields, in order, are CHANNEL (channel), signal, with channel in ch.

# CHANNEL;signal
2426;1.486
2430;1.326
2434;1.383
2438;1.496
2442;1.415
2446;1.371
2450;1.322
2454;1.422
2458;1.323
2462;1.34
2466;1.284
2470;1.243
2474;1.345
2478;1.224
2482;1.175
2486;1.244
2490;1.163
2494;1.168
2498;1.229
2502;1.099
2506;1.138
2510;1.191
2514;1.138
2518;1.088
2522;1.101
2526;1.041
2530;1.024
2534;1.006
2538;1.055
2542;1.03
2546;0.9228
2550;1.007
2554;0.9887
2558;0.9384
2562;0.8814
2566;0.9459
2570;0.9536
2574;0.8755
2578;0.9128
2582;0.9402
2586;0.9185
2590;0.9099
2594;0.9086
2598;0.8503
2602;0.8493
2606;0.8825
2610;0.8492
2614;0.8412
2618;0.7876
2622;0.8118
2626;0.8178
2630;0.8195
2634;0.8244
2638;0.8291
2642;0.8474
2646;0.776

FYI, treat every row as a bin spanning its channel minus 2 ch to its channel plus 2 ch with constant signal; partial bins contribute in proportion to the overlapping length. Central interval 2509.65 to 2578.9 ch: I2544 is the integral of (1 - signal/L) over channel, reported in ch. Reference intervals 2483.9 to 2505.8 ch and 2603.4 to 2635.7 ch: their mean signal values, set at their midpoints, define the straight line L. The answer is 2.5 ch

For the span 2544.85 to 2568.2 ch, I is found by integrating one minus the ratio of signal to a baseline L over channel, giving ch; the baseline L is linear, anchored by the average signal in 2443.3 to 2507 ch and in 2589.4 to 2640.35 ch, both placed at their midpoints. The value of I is 1.6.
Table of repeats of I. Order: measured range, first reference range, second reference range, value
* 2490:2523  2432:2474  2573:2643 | 1.1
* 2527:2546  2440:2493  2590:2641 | 1.1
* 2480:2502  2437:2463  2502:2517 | 0.5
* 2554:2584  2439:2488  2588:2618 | 1.5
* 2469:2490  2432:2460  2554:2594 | 0.5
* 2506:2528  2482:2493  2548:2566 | -0.4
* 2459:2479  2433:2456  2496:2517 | 0.2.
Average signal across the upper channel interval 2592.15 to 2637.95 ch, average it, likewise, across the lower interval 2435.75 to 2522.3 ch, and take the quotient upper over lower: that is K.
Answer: 0.7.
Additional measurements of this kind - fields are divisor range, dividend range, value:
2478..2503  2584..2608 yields 0.75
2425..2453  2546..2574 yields 0.68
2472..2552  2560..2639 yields 0.78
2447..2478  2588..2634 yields 0.64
